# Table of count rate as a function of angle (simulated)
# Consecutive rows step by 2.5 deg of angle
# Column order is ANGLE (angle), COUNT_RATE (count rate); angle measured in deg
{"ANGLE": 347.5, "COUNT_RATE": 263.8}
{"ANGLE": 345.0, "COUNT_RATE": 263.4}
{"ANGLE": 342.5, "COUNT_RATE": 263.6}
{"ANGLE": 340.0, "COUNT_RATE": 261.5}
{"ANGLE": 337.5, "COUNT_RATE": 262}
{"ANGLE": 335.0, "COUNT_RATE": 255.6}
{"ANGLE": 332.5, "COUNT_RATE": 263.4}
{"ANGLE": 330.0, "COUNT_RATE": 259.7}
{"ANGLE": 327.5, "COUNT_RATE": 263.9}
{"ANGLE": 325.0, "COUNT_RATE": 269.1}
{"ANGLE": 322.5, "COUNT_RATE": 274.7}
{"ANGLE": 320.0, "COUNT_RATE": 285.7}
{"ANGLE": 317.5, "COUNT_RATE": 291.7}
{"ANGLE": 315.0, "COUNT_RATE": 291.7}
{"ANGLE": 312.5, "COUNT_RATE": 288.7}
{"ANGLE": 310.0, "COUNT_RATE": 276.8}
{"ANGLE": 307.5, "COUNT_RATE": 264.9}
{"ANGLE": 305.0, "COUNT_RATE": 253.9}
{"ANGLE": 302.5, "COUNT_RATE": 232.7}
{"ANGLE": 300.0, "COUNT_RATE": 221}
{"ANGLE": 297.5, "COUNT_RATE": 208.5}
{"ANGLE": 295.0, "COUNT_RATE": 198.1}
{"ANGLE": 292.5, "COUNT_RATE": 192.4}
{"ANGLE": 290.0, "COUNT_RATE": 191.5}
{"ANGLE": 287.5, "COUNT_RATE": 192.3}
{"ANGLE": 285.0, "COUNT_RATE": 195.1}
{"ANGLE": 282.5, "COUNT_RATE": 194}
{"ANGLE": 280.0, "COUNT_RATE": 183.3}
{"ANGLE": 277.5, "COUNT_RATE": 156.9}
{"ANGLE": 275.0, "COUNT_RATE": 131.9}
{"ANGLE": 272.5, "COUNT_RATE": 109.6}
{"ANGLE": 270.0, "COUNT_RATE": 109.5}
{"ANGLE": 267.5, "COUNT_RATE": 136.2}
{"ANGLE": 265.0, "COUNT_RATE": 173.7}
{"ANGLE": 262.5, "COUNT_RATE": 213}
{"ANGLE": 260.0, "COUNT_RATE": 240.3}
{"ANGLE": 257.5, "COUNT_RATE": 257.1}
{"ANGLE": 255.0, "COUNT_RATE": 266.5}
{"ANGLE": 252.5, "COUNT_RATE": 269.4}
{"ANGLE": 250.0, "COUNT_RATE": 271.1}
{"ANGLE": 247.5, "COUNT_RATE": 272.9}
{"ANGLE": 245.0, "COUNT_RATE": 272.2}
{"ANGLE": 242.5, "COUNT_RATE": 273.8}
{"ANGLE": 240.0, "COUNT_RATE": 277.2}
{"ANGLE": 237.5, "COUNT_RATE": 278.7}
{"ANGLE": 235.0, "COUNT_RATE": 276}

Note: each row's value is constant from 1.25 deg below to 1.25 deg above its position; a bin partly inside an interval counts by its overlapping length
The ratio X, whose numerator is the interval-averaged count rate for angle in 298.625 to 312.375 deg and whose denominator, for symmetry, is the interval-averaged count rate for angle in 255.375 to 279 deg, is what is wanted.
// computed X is 1.5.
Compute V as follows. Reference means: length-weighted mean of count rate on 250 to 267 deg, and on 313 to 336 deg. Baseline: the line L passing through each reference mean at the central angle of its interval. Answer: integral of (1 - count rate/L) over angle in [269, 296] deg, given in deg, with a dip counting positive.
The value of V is 8.7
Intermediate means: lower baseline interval 235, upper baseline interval 274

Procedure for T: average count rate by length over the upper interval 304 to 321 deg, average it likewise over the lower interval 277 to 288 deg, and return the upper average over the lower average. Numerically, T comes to 1.5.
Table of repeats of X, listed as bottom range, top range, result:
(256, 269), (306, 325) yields 1.38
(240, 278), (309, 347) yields 1.27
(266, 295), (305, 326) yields 1.70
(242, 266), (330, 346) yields 1.04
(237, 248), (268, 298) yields 0.62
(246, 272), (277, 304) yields 0.91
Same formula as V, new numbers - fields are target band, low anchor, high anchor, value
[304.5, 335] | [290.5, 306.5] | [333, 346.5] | -4.3 deg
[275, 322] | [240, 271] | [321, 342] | 4.5 deg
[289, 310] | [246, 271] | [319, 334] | 2.3 deg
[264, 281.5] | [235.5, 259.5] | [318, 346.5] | 8.2 deg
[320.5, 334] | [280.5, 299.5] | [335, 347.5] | -1.3 deg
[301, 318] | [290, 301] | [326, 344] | -3.5 deg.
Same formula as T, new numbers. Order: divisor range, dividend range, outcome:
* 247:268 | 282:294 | 0.82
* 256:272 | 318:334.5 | 1.45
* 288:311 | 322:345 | 1.17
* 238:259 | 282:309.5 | 0.80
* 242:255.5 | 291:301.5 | 0.76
